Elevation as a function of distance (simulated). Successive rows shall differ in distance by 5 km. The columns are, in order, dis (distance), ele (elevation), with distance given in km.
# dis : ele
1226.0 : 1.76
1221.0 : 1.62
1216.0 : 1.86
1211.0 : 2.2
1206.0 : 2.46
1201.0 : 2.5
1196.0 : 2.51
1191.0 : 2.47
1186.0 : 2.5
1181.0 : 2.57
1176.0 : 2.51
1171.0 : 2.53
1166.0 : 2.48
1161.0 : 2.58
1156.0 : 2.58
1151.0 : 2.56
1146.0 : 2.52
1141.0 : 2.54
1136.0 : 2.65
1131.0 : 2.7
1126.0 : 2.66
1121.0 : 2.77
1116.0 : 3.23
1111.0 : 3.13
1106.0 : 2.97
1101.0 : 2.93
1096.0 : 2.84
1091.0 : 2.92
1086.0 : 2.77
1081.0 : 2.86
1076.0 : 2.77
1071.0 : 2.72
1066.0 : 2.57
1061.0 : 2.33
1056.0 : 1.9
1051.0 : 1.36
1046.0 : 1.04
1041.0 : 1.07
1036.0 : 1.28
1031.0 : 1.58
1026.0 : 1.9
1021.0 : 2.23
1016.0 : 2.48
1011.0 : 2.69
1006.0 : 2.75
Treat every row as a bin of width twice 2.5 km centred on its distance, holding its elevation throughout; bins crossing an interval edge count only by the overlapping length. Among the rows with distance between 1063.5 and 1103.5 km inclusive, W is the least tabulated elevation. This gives 2.57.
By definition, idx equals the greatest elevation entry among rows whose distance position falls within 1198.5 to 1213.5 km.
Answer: 2.5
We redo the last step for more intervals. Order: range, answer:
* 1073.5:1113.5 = 3.13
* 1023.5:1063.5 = 2.33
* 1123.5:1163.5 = 2.7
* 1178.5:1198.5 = 2.57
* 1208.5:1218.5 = 2.2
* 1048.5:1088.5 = 2.86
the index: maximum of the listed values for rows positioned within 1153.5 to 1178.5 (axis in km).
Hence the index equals 2.58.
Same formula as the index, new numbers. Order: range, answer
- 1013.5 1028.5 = 2.48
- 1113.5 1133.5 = 3.23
